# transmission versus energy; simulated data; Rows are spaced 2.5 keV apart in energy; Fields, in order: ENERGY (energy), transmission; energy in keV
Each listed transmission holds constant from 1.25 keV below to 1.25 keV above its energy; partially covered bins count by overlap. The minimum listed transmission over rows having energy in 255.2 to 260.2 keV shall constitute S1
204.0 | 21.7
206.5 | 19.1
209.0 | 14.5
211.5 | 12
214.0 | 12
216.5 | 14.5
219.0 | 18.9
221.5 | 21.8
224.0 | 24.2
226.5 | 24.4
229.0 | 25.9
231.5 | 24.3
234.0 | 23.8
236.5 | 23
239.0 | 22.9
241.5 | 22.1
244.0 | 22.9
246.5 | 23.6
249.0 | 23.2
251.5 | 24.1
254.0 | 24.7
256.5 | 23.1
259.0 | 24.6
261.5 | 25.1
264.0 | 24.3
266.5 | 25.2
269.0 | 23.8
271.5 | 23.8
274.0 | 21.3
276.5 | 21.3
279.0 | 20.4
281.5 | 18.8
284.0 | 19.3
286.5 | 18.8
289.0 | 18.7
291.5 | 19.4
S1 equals 23.1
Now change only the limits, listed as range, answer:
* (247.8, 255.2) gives 23.2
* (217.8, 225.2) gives 18.9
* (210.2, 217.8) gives 12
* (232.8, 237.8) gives 23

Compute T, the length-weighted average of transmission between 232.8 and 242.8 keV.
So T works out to 22.9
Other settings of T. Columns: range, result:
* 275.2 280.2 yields 20.9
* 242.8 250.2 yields 23.2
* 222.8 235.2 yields 24.5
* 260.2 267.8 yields 24.9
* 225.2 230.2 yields 25.1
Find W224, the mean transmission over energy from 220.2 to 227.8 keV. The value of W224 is 23.5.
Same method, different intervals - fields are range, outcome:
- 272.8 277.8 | 21.3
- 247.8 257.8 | 23.8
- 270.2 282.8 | 21.1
